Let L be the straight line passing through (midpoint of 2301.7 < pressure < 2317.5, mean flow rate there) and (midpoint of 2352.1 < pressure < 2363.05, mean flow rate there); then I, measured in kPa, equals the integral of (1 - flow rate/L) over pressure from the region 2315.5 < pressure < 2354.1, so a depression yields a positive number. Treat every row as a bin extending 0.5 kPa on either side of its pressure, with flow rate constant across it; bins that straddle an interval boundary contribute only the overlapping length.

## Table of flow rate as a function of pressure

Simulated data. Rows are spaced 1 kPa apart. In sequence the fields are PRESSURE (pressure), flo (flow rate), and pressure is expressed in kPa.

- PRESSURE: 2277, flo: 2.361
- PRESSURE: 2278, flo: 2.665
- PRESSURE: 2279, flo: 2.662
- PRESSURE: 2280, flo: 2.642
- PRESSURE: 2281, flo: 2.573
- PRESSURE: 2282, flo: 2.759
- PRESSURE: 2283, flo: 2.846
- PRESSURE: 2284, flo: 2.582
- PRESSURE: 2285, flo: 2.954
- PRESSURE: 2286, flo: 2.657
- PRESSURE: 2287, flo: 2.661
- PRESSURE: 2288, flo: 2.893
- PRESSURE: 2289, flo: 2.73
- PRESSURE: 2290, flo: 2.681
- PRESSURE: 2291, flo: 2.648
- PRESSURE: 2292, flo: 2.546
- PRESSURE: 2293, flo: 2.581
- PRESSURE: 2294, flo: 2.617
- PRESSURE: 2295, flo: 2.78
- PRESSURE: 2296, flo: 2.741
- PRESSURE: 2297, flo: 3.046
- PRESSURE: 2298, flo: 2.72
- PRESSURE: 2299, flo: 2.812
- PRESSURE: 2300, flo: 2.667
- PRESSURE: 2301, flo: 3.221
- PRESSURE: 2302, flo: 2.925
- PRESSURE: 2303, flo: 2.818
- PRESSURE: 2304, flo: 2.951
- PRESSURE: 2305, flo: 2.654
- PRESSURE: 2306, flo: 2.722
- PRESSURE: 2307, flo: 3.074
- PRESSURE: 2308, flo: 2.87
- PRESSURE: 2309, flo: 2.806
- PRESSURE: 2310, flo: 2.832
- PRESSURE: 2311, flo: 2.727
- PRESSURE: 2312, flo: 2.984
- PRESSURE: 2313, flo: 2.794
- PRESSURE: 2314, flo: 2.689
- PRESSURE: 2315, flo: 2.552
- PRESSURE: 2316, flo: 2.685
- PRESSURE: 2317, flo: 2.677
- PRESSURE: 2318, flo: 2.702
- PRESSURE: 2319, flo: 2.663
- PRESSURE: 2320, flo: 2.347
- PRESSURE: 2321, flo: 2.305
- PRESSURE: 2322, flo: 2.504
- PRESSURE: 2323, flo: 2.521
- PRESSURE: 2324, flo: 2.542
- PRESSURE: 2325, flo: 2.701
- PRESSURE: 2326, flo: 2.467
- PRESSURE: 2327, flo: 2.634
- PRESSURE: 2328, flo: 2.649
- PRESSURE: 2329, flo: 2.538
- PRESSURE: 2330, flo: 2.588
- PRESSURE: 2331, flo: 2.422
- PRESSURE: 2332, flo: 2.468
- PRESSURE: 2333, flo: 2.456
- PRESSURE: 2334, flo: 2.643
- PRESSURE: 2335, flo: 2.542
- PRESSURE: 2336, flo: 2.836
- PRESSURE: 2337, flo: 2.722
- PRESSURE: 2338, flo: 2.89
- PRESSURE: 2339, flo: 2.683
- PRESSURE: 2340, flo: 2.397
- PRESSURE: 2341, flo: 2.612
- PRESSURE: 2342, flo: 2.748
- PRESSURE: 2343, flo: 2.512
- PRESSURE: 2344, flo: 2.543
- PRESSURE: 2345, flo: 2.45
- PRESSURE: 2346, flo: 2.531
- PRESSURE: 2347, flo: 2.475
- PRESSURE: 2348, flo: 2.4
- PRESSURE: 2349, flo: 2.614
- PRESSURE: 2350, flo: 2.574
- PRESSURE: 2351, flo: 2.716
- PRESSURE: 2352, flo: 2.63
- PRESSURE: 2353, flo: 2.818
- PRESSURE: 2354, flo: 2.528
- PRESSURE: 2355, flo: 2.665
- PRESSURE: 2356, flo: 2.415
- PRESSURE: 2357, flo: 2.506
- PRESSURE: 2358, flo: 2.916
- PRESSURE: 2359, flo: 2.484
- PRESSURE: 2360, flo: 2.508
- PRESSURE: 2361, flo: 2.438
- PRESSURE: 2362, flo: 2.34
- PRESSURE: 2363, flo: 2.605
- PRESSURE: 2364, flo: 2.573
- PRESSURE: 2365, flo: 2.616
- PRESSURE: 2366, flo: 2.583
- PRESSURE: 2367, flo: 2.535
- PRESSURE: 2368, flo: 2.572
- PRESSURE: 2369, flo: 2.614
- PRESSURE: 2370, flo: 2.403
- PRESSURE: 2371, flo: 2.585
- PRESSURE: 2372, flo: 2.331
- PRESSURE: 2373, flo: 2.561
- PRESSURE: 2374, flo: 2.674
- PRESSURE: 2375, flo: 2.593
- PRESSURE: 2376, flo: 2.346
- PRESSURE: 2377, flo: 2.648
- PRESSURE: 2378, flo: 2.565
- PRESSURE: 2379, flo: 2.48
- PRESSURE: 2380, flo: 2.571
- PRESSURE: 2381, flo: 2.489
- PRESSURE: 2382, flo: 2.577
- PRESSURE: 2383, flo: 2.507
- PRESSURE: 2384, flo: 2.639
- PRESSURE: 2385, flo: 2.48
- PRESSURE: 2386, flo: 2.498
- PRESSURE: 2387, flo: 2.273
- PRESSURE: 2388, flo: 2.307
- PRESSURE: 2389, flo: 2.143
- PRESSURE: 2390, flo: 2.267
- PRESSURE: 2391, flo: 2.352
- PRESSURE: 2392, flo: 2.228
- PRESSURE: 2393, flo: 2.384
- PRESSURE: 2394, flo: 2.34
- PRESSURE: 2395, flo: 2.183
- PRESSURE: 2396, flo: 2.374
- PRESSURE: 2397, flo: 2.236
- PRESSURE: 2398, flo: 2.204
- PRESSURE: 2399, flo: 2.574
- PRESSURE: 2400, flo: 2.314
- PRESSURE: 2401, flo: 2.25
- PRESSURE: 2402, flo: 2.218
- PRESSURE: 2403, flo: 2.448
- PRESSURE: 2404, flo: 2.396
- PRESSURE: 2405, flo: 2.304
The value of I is 1.3 kPa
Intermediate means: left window 2.8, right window 2.57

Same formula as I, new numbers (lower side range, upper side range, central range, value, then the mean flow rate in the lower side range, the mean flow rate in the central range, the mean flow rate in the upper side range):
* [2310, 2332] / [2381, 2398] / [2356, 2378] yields -0.9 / 2.61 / 2.54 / 2.36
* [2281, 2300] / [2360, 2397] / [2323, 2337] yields 0.2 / 2.73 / 2.58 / 2.46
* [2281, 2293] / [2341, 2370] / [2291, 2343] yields -0.7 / 2.71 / 2.69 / 2.57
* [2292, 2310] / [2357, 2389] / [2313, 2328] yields 0.9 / 2.82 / 2.58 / 2.52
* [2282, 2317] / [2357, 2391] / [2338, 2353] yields 0.1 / 2.78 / 2.58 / 2.5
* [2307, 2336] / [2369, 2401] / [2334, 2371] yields -0.8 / 2.63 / 2.58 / 2.42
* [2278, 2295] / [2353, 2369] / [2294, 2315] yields -1.3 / 2.69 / 2.83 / 2.56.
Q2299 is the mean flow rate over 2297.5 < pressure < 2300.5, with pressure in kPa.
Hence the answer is 2.73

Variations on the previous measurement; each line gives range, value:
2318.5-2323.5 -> 2.47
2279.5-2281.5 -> 2.61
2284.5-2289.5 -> 2.78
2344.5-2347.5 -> 2.49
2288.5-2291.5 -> 2.69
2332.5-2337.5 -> 2.64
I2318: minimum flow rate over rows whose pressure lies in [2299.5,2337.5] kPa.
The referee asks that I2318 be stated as 2.305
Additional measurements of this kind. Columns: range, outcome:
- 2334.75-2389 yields 2.143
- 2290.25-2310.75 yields 2.546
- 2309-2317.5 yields 2.552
